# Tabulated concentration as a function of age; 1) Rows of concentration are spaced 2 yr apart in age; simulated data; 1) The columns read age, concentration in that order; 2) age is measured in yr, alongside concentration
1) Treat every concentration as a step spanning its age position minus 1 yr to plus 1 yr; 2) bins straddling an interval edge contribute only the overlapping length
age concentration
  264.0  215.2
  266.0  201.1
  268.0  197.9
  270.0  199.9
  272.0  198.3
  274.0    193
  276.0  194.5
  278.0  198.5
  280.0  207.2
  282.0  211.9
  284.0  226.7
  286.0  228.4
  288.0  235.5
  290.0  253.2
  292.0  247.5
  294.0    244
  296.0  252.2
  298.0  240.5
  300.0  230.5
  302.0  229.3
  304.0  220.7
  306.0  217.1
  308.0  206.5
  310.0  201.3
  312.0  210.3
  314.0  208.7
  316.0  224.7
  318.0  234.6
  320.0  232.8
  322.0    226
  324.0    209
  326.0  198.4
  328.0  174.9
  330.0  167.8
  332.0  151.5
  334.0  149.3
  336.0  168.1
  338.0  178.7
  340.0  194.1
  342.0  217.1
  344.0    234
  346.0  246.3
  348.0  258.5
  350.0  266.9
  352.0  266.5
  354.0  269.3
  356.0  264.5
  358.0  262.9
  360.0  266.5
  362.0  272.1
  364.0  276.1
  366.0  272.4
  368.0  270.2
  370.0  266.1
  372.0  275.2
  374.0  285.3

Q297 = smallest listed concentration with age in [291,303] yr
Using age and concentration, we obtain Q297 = 229.3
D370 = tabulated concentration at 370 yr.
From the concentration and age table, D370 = 266.1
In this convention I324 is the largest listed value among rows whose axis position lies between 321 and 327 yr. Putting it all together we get 226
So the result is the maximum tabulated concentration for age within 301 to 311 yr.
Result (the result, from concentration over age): 229.3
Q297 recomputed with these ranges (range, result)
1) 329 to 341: 149.3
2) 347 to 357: 258.5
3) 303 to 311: 201.3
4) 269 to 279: 193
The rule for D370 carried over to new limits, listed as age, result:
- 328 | 174.9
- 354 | 269.3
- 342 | 217.1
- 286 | 228.4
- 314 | 208.7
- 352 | 266.5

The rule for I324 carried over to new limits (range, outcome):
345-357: 269.3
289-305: 253.2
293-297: 252.2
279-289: 235.5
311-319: 234.6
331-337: 168.1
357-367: 276.1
